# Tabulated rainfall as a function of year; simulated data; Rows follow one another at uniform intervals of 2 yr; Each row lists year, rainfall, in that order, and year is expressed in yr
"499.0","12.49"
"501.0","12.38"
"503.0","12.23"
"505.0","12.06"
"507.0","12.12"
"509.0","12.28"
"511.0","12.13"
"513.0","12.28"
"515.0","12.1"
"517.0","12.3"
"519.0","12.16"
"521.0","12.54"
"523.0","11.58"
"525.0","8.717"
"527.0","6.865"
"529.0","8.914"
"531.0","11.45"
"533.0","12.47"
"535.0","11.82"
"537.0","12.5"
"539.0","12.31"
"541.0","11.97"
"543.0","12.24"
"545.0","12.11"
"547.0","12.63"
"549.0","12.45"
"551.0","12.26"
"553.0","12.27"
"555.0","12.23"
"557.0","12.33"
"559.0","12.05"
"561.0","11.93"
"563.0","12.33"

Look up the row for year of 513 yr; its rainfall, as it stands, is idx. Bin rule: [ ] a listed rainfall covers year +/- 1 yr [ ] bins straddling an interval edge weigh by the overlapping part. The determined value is 12.28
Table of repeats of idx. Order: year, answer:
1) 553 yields 12.27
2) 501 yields 12.38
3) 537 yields 12.5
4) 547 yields 12.63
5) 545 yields 12.11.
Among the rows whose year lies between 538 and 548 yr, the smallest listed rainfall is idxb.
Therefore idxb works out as 11.97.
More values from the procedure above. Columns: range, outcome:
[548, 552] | 12.26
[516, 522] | 12.16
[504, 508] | 12.06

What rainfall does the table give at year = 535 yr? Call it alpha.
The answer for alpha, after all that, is 11.82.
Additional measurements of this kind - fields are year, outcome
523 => 11.58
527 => 6.865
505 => 12.06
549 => 12.45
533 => 12.47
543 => 12.24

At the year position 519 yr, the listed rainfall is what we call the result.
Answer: 12.16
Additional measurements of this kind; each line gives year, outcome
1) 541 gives 11.97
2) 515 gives 12.1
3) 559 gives 12.05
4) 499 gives 12.49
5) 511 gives 12.13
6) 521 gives 12.54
